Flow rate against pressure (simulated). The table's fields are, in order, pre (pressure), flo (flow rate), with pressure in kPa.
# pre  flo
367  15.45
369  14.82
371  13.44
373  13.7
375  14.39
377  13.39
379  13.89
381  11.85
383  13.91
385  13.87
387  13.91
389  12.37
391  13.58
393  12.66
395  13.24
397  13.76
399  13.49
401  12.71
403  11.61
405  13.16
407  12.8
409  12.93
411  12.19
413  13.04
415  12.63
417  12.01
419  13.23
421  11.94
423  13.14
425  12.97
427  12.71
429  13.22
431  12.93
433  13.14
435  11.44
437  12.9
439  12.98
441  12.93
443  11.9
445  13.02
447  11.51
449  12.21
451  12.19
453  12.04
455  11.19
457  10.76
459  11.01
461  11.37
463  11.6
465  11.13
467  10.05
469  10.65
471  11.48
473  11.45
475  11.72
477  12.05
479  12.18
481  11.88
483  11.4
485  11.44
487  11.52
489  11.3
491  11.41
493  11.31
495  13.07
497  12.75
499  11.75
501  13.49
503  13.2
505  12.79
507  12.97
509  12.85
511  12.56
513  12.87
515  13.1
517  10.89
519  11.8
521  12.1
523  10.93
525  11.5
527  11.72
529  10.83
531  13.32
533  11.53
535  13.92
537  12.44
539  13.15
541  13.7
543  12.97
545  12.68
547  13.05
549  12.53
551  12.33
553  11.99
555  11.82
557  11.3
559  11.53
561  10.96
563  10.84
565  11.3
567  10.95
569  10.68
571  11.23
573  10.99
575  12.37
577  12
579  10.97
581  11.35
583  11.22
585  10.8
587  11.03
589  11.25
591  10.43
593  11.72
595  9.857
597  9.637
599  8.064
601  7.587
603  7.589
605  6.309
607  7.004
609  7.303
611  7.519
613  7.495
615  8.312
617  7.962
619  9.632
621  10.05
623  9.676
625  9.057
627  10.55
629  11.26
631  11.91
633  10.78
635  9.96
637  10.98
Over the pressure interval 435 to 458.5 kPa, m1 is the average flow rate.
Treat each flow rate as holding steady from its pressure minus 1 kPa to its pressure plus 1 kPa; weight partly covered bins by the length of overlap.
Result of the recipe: 12.1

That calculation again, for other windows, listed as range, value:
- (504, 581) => 12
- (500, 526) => 12.4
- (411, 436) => 12.7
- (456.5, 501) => 11.6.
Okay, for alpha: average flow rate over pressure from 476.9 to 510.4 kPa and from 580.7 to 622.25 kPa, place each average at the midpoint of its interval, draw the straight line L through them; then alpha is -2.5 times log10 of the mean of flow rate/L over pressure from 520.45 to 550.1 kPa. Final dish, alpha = -0.13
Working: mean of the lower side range 12.2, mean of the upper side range 9.11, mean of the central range 12.4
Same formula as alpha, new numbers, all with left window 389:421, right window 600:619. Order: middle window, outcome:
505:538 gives -0.237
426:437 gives -0.049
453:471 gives 0.029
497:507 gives -0.234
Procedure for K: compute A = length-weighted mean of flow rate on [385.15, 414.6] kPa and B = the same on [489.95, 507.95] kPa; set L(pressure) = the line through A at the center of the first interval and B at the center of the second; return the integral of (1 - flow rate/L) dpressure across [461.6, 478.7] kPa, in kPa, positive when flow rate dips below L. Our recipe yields 1.8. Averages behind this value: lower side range 13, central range 11.3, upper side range 12.5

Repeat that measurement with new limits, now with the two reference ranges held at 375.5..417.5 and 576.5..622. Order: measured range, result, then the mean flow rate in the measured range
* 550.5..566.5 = -2.2 kPa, 11.5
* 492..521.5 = -4.0 kPa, 12.5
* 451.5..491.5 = 0.9 kPa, 11.4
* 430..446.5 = -0.5 kPa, 12.6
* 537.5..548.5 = -2.9 kPa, 13.1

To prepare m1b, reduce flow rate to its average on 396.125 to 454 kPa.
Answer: 12.6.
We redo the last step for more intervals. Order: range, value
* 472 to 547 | 12.2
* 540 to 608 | 10.9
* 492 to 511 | 12.7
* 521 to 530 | 11.3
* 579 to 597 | 10.9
